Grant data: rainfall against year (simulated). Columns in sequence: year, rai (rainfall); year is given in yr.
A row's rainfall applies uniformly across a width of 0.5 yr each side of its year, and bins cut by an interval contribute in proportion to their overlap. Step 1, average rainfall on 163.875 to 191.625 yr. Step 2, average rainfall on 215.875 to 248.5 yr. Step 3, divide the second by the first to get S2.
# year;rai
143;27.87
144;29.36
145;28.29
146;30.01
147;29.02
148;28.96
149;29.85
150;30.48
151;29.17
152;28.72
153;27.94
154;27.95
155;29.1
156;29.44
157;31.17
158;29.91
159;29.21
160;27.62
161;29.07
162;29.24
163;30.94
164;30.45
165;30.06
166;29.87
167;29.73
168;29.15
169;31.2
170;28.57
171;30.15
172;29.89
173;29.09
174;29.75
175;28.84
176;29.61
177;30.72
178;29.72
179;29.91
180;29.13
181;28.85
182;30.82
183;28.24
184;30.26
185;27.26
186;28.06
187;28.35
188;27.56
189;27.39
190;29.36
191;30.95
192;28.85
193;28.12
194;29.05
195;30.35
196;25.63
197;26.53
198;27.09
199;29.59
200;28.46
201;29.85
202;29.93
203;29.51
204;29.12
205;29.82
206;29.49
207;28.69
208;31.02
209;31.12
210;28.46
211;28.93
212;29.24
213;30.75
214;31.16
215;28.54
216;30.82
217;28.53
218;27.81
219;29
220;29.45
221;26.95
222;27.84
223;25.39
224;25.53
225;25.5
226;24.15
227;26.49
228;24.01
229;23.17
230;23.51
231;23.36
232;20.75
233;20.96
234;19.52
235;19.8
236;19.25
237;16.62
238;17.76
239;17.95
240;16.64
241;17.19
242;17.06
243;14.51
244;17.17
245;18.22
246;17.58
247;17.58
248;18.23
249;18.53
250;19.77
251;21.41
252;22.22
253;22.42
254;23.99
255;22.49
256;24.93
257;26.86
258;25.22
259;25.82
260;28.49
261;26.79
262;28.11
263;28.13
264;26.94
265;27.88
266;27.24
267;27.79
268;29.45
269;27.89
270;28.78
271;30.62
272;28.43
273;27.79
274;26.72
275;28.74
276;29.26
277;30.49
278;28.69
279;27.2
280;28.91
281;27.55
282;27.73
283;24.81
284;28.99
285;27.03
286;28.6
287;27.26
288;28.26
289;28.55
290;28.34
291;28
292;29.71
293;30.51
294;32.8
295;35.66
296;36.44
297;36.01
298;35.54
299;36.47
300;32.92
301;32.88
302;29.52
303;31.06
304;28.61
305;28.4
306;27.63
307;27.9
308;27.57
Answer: 0.7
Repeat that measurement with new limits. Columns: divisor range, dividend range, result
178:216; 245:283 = 0.88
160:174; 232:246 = 0.61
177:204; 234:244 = 0.61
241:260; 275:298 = 1.42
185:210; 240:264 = 0.76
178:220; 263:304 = 1.02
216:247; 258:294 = 1.27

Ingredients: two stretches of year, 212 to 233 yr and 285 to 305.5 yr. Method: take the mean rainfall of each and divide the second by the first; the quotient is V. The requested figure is 1.17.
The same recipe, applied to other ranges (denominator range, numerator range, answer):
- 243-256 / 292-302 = 1.70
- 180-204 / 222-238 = 0.79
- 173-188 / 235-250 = 0.60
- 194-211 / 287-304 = 1.10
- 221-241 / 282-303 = 1.40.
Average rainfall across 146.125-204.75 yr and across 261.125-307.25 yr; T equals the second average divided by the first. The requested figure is 1.01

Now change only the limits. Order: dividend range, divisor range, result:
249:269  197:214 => 0.87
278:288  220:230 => 1.08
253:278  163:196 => 0.93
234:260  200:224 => 0.69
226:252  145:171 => 0.67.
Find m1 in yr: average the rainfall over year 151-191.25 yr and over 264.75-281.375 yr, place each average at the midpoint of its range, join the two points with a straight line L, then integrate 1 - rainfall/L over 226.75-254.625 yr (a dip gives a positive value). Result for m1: 8.7 yr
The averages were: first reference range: 29.3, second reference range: 28.5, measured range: 19.8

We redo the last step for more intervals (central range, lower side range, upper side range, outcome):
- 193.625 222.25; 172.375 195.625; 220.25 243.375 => -4.29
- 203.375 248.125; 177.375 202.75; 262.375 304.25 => 7.57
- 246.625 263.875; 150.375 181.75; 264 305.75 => 3.44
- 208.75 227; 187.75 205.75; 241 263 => -1.45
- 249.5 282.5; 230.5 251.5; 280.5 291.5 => -4.40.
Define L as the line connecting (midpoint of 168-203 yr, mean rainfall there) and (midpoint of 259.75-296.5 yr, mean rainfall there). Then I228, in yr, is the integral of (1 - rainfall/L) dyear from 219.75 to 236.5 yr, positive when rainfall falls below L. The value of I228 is 3.0 yr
